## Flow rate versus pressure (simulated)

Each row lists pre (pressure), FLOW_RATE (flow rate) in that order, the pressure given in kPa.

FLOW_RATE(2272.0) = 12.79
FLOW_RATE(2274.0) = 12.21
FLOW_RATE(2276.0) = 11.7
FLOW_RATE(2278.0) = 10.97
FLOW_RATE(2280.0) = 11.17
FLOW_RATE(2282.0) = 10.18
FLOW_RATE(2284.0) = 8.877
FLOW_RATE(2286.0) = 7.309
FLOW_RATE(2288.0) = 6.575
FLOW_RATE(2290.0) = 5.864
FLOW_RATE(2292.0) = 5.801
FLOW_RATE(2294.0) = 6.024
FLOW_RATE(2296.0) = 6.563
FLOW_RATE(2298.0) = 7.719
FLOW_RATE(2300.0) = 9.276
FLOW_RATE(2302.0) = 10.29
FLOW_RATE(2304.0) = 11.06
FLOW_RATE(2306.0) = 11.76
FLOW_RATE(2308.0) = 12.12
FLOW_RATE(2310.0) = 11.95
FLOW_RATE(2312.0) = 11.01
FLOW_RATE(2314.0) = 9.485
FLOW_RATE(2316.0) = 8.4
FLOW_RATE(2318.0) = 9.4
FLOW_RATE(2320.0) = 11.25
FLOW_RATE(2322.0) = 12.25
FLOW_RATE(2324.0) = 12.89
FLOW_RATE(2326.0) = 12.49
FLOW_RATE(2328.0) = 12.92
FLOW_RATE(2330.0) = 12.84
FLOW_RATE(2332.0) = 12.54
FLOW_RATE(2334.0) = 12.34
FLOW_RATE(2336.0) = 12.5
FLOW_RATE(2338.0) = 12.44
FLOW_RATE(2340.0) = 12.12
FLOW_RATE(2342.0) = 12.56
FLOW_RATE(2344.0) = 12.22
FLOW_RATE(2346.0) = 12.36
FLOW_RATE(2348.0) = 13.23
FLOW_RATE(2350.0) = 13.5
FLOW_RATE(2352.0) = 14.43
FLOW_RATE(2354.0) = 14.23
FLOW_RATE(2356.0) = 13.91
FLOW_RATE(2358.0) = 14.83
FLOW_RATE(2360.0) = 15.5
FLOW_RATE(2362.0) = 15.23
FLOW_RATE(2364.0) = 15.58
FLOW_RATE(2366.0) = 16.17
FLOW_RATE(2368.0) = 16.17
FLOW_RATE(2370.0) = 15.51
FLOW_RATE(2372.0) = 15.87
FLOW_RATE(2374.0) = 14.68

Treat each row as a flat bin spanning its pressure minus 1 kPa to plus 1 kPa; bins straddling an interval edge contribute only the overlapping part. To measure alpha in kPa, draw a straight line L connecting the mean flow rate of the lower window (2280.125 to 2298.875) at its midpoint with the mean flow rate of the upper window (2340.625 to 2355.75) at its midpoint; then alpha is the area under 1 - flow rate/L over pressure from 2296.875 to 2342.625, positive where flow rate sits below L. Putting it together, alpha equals -4.4 kPa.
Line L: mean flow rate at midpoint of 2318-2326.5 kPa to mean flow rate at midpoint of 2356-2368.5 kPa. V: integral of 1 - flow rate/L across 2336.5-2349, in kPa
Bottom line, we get 1.1 kPa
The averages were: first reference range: 11.9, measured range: 12.5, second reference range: 15.4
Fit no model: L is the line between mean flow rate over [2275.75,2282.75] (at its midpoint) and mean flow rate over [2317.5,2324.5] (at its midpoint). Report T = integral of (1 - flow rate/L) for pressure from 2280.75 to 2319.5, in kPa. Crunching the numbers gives 7.8 kPa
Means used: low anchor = 11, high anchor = 11.5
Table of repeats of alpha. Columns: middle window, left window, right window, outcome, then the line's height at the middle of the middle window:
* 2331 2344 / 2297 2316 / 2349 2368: 0.67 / 13.1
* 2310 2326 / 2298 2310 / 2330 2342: 0.87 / 11.5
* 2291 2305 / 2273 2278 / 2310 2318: 3.31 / 10.7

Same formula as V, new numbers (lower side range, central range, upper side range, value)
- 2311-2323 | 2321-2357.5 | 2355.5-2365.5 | -0.58 kPa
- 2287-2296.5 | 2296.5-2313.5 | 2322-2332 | -3.69 kPa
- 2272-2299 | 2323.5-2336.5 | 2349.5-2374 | -0.24 kPa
